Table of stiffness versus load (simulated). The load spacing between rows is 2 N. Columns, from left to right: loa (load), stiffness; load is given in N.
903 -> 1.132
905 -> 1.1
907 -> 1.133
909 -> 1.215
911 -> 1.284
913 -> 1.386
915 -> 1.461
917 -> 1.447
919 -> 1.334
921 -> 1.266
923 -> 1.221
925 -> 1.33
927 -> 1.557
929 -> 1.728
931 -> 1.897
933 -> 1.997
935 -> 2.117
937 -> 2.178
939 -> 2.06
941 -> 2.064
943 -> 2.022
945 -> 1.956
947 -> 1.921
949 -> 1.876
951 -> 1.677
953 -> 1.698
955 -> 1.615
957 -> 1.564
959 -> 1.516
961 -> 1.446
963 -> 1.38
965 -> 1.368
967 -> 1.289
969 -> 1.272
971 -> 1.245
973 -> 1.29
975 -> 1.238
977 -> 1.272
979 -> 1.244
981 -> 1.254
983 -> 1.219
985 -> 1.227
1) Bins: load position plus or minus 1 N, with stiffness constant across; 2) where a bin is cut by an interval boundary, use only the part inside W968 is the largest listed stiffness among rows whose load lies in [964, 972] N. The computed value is 1.368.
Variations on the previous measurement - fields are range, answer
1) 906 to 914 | 1.386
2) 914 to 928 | 1.557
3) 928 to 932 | 1.897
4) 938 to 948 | 2.064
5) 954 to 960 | 1.615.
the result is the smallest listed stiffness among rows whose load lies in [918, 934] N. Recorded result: 1.221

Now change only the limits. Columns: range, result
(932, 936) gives 1.997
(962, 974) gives 1.245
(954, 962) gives 1.446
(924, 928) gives 1.33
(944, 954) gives 1.677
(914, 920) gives 1.334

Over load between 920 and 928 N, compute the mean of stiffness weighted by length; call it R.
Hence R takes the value 1.34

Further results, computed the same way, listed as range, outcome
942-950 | 1.94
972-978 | 1.27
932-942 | 2.08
